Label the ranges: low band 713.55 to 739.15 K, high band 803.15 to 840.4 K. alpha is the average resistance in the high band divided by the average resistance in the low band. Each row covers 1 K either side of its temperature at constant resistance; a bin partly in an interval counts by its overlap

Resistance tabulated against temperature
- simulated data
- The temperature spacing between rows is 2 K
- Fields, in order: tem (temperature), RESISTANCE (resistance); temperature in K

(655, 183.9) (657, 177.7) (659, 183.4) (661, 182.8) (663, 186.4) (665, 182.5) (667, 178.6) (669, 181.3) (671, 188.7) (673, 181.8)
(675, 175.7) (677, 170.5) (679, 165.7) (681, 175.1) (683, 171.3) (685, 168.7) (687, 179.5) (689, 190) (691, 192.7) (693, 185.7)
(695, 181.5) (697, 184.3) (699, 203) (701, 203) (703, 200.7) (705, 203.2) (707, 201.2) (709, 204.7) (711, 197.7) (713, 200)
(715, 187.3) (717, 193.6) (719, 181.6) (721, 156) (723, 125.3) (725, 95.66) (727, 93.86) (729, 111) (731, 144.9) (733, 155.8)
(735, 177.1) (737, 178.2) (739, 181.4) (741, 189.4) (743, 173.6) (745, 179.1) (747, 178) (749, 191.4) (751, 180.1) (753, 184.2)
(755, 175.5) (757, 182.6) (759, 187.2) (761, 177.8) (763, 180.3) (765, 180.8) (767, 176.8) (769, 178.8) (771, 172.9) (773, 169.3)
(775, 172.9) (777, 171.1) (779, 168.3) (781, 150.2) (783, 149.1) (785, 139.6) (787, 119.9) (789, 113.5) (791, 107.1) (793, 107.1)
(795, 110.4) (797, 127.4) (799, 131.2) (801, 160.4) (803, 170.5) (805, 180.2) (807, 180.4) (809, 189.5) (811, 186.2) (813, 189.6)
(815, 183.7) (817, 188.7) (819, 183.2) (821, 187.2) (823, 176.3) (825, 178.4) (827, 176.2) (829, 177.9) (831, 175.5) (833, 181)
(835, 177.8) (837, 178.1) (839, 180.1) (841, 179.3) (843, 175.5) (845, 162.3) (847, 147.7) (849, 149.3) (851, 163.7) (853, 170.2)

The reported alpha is 1.2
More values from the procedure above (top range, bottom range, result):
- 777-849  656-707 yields 0.88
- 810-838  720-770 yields 1.10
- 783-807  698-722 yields 0.70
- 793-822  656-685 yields 0.94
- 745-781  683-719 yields 0.92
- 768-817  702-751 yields 0.91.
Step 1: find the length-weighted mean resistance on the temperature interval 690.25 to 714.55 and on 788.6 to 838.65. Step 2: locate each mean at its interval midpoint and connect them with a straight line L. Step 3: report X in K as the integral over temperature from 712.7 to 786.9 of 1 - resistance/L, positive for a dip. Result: 6.7 K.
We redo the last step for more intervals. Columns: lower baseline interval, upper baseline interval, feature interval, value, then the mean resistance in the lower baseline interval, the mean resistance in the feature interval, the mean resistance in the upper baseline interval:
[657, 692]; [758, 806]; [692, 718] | -3.5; 180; 196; 154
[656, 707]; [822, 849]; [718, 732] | 4.0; 184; 130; 173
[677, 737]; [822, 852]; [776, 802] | 5.7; 173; 135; 172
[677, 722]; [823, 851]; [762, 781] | 0.6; 187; 173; 172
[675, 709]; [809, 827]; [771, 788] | 2.6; 186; 156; 184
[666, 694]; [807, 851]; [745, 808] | 6.0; 179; 161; 177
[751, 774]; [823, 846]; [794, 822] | 1.3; 179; 169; 177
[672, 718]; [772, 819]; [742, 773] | -2.2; 188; 180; 156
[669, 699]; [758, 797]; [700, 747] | -0.6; 180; 171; 154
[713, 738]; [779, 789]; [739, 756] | -3.9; 152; 181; 140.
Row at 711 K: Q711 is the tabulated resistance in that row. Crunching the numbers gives 197.7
